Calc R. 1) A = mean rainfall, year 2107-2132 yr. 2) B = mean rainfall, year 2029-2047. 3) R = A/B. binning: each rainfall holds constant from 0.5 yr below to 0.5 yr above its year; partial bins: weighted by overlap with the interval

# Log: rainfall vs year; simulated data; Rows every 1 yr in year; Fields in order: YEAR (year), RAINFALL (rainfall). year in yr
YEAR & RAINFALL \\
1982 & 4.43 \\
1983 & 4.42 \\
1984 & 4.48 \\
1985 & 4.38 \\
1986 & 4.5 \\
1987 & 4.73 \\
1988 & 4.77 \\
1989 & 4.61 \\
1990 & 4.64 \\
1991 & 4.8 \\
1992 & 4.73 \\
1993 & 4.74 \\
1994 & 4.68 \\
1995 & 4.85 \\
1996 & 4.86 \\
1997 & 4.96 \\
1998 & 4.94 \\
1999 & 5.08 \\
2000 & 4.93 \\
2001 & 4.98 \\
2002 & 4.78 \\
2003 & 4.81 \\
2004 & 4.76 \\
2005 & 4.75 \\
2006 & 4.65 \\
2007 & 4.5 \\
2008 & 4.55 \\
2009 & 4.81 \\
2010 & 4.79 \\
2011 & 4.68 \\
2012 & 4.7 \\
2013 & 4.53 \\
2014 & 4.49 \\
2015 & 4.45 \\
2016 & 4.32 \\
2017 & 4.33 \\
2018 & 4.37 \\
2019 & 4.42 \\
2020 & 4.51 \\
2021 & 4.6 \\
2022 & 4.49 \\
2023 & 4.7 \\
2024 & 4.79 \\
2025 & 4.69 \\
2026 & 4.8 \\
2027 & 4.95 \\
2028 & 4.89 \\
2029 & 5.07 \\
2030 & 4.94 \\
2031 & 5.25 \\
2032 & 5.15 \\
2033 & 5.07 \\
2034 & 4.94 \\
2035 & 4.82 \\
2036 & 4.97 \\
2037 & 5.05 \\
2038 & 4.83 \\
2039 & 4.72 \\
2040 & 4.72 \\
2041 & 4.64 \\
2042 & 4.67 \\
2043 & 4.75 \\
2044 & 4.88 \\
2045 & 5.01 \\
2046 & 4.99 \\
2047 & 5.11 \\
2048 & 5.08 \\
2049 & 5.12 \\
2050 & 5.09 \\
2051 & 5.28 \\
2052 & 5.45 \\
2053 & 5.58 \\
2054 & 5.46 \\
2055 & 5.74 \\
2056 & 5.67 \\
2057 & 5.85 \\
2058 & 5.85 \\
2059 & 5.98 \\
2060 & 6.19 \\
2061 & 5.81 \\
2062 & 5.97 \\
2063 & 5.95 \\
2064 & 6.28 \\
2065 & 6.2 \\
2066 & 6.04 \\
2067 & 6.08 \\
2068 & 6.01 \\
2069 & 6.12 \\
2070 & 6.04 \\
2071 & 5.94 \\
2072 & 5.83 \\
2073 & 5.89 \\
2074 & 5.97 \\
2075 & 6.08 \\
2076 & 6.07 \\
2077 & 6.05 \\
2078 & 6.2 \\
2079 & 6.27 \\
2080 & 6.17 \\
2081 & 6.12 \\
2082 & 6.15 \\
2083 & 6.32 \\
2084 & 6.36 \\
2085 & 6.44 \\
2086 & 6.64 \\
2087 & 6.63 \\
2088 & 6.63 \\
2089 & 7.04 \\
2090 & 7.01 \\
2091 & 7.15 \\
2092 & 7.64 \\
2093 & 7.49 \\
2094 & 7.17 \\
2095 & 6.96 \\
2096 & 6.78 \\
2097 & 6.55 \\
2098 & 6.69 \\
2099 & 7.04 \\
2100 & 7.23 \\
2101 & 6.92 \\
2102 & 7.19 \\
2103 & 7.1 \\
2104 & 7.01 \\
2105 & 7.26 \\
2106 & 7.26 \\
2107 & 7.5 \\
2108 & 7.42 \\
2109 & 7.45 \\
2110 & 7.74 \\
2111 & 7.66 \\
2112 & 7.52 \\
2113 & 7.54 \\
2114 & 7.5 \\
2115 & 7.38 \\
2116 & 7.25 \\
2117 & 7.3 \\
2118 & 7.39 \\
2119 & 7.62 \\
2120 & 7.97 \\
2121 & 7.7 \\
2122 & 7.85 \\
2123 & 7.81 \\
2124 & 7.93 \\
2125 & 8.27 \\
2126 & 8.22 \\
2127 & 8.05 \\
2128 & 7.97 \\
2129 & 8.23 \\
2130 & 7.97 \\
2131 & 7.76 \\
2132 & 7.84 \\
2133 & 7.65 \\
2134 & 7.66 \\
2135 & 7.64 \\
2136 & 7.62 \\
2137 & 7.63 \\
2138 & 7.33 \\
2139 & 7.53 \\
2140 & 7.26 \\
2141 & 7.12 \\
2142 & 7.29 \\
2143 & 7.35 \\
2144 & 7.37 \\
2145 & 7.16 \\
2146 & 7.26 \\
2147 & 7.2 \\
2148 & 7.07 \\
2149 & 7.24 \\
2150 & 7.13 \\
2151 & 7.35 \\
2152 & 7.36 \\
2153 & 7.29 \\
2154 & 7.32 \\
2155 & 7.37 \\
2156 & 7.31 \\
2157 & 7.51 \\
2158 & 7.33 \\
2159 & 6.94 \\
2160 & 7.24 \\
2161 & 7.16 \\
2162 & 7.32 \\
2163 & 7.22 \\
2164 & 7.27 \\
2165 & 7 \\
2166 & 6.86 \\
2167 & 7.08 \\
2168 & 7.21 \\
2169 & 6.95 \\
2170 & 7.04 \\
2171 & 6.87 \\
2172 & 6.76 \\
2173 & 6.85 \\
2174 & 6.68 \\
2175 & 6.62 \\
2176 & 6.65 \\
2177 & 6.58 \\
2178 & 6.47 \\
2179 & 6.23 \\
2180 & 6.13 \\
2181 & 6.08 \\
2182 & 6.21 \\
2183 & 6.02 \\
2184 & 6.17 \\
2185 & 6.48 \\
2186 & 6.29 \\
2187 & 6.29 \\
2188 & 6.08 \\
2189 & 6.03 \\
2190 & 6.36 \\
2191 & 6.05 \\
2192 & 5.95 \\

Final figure 1.6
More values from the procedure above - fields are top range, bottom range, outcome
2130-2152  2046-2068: 1.30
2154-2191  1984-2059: 1.38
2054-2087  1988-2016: 1.28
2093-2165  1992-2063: 1.49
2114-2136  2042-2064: 1.42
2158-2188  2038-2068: 1.23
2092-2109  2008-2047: 1.50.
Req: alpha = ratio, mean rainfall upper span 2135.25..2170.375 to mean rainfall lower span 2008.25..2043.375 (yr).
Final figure 1.53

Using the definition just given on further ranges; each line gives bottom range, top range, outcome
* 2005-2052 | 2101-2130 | 1.59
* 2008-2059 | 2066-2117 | 1.37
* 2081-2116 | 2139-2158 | 1.03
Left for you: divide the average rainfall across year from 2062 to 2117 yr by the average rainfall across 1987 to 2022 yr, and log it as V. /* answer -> 1.43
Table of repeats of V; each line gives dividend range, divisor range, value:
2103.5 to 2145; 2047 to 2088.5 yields 1.28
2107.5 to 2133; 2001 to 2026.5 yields 1.67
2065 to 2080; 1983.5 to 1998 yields 1.29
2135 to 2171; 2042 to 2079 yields 1.27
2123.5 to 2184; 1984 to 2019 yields 1.54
